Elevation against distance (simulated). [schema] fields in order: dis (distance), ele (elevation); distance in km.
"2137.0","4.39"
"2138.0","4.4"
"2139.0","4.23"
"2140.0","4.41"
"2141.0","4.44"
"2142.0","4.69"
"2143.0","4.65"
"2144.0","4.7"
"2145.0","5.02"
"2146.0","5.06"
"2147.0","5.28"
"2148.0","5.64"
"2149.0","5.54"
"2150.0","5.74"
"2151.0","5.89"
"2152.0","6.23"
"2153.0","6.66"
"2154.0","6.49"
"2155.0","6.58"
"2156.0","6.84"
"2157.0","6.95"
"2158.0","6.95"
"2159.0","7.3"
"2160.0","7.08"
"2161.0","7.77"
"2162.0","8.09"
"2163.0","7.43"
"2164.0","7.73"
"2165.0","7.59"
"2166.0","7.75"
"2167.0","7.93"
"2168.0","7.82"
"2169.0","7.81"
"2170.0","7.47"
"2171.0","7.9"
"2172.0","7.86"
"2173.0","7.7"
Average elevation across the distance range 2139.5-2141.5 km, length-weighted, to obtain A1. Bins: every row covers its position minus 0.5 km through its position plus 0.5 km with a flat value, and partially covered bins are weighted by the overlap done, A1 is 4.43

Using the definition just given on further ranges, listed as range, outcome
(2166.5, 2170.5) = 7.76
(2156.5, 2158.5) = 6.95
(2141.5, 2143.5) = 4.67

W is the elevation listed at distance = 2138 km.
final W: 4.4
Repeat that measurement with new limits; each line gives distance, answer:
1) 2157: 6.95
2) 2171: 7.9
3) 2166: 7.75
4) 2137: 4.39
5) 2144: 4.7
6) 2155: 6.58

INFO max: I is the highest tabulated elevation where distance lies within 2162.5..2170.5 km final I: 7.93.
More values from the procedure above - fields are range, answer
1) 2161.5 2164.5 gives 8.09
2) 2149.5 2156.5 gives 6.84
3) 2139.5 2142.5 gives 4.69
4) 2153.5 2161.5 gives 7.77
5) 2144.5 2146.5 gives 5.06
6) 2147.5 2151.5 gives 5.89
